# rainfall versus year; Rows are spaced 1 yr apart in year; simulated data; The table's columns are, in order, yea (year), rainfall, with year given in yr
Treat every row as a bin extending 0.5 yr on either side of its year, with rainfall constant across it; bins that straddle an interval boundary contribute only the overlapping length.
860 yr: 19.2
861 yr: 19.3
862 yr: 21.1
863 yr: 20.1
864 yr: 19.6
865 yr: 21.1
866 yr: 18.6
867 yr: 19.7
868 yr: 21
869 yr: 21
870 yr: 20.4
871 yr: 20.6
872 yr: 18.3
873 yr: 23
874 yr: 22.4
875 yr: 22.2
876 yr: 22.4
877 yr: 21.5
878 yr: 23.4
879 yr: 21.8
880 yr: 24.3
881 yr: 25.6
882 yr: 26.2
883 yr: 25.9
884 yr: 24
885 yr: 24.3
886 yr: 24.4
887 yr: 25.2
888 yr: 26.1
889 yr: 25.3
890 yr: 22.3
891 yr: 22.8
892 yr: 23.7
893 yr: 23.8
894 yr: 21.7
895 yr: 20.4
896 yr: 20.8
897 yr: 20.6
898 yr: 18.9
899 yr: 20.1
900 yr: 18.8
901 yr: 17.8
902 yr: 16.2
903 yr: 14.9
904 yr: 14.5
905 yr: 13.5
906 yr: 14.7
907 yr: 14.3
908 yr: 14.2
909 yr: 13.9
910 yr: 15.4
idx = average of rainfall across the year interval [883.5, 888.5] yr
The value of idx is 24.8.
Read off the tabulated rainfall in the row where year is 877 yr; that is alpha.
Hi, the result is 21.5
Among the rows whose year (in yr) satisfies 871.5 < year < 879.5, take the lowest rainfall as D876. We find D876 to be 18.3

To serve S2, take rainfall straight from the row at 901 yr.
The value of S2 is 17.8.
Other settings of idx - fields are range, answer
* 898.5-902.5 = 18.2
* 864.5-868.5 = 20.1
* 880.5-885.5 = 25.2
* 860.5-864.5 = 20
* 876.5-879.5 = 22.2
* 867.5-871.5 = 20.8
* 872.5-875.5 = 22.5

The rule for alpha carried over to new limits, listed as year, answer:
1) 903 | 14.9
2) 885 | 24.3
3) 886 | 24.4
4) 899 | 20.1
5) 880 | 24.3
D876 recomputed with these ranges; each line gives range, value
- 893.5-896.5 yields 20.4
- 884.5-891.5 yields 22.3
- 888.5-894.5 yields 21.7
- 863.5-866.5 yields 18.6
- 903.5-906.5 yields 13.5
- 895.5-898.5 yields 18.9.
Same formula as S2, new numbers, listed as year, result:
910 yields 15.4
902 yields 16.2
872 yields 18.3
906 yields 14.7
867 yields 19.7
